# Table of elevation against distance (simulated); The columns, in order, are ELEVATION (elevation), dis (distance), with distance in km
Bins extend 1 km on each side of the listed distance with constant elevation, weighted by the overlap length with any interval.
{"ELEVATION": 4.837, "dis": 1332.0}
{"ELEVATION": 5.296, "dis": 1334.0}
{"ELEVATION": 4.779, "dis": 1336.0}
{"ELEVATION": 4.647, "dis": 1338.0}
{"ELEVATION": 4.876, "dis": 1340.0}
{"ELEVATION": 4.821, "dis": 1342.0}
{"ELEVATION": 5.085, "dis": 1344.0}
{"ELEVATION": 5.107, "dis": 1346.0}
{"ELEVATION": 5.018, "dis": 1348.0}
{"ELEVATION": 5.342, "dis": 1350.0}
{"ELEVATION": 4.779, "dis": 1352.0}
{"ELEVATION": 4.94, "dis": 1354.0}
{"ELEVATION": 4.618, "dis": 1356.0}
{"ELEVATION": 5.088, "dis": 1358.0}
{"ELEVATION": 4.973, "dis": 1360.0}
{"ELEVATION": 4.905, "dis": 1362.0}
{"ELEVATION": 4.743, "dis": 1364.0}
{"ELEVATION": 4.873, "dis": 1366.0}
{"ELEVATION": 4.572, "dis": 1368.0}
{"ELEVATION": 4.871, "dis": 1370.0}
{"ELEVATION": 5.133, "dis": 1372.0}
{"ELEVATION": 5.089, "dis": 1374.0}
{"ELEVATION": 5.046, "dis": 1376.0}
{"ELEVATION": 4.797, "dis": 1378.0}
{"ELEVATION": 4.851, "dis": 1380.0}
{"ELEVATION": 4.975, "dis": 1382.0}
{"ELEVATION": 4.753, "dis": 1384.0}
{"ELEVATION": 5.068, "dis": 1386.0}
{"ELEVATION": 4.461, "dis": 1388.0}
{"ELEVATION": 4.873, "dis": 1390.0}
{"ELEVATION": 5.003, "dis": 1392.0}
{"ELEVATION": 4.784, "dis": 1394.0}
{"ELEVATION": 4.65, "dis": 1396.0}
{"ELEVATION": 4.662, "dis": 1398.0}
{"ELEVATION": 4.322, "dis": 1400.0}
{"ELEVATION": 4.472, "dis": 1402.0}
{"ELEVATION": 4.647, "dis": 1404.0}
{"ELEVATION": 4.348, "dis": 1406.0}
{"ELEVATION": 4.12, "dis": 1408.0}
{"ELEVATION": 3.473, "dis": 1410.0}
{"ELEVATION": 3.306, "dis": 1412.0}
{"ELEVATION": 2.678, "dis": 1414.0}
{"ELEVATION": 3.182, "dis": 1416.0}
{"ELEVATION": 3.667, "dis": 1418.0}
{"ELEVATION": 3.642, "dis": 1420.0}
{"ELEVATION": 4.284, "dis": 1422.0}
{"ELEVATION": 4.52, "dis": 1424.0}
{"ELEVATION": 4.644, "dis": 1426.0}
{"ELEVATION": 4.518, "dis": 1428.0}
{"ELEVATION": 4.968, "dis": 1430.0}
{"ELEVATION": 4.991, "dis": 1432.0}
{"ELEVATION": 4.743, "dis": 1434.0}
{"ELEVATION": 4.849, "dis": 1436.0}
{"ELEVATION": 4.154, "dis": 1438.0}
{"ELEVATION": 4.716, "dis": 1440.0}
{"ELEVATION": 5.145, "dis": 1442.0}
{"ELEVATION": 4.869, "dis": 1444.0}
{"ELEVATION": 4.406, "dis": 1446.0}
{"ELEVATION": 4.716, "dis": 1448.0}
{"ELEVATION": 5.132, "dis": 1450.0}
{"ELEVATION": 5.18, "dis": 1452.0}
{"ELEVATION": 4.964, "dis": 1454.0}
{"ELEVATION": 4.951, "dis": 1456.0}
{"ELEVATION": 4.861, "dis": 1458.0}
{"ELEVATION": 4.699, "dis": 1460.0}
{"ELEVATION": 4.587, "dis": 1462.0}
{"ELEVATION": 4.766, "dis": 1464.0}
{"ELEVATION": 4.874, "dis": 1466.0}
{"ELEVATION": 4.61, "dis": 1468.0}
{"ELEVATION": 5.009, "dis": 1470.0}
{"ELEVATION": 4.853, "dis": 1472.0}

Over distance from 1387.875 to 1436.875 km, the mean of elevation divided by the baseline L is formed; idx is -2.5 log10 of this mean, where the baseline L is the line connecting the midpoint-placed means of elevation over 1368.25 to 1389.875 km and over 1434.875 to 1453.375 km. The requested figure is 0.13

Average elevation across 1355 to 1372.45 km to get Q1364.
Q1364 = 4.86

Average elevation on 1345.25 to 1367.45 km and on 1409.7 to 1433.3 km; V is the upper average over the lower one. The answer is 0.8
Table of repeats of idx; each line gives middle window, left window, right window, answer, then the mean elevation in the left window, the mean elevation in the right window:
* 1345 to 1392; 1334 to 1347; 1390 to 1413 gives -0.06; 4.92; 4.37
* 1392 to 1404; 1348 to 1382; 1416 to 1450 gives 0.03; 4.92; 4.53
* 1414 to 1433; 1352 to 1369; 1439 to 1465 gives 0.16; 4.84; 4.85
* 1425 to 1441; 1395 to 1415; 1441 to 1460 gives -0.03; 4.07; 4.9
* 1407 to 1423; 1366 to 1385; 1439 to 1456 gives 0.35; 4.9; 4.89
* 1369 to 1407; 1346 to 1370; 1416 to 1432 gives -0.04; 4.9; 4.29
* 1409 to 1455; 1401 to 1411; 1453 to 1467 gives 0.03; 4.21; 4.81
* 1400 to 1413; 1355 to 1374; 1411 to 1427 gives -0.02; 4.88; 3.74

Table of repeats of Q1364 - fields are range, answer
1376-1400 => 4.8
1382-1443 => 4.4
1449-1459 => 5.02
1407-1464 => 4.43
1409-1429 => 3.79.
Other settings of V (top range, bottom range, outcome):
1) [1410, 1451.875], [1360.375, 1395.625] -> 0.89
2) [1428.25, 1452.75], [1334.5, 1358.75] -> 0.98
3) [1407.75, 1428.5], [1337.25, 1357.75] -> 0.77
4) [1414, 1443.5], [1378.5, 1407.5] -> 0.93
